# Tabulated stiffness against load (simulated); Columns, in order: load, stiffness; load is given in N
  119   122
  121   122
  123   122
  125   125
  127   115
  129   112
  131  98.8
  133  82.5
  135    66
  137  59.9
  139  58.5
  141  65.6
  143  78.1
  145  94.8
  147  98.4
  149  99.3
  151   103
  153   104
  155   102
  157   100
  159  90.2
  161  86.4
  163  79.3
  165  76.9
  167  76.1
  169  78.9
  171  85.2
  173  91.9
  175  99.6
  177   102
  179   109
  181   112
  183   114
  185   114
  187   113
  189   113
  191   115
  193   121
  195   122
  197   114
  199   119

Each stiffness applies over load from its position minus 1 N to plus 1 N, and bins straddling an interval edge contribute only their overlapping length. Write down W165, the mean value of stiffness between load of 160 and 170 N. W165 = 79.5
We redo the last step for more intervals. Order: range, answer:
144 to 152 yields 98.9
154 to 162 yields 94.7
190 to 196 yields 119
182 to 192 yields 114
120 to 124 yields 122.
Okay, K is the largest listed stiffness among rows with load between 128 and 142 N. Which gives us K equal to 112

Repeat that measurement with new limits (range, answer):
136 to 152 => 103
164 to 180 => 109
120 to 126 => 125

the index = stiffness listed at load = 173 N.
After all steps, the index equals 91.9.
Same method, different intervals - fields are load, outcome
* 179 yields 109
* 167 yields 76.1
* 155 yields 102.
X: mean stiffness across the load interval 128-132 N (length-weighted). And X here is 105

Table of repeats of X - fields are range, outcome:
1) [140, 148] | 84.2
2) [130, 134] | 90.7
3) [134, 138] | 63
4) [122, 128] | 121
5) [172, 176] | 95.8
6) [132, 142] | 66.5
